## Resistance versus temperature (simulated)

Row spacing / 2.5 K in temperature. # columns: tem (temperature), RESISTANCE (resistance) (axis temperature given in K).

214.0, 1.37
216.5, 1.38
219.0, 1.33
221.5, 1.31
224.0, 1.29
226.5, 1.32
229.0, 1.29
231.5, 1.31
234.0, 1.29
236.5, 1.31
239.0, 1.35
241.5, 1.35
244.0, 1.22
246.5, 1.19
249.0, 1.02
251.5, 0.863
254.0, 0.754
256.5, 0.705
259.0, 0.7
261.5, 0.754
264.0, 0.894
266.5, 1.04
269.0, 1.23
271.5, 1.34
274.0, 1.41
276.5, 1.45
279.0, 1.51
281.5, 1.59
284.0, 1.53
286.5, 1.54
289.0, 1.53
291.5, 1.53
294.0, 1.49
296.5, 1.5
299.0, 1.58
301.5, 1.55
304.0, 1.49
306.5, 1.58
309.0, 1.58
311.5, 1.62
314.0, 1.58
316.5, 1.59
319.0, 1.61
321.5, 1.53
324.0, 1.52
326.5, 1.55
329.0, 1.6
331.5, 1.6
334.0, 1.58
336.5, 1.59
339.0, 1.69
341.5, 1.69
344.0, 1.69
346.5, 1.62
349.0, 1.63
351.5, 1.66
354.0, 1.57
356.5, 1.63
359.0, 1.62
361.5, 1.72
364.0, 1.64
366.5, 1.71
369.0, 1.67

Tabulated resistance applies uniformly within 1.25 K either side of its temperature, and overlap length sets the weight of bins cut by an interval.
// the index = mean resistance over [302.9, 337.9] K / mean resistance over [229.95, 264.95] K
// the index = 1.49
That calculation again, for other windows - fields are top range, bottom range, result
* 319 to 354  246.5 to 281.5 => 1.50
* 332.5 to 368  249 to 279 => 1.59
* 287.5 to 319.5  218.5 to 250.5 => 1.22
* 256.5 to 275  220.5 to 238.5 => 0.79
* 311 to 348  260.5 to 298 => 1.18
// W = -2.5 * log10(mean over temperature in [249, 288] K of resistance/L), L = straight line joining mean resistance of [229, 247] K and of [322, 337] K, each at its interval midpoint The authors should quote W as 0.21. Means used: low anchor 1.29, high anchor 1.57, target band 1.15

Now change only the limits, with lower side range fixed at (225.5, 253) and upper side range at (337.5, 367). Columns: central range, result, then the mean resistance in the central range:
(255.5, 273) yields 0.35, 0.962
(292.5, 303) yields -0.06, 1.53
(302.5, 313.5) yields -0.06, 1.57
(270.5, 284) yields -0.08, 1.47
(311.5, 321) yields -0.05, 1.59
